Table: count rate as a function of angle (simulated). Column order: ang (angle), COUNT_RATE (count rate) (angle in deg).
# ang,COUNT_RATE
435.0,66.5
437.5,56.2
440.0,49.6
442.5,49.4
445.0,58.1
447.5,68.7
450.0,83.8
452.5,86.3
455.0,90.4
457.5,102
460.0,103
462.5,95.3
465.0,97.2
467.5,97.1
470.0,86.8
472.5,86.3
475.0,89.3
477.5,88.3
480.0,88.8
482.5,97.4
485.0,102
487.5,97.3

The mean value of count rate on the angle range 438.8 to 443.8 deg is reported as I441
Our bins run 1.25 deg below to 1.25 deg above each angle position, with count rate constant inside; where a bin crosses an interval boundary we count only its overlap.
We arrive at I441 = 49.6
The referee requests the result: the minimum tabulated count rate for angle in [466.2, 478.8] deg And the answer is 86.3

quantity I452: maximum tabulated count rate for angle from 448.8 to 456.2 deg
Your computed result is 90.4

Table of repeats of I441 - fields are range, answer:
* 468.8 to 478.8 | 87.7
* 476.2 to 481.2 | 88.6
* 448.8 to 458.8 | 90.7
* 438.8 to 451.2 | 61.9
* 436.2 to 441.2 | 53.1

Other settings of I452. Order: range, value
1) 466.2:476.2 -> 97.1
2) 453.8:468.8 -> 103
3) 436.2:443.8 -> 56.2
